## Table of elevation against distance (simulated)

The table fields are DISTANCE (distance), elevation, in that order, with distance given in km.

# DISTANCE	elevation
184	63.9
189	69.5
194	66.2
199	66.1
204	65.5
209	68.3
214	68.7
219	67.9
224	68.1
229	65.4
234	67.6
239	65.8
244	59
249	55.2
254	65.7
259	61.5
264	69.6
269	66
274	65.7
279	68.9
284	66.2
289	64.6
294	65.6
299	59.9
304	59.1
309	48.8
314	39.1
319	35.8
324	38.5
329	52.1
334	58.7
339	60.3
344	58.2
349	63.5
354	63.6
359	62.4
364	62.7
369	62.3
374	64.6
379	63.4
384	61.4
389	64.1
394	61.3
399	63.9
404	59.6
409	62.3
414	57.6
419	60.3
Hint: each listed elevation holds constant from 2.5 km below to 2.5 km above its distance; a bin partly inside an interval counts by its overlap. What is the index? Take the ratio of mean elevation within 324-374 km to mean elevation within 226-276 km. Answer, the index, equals 0.9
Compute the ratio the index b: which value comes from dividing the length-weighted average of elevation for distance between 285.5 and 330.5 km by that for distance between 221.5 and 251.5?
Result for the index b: 0.82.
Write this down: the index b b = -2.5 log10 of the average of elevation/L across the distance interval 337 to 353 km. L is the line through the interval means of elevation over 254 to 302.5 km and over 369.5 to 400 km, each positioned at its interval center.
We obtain 0.05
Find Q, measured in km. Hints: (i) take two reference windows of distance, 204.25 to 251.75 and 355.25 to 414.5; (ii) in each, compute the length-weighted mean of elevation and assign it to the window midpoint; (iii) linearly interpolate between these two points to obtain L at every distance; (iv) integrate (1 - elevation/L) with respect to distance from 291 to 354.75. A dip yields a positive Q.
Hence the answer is 9.6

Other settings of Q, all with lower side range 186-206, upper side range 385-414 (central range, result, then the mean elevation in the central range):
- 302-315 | 2.90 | 49.8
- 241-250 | 1.05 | 57.9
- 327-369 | 1.75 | 60.4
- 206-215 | -0.25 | 68.3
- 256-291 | -0.65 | 66.1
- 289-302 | 0.28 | 63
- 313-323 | 4.14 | 37.4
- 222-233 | -0.13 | 66.8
